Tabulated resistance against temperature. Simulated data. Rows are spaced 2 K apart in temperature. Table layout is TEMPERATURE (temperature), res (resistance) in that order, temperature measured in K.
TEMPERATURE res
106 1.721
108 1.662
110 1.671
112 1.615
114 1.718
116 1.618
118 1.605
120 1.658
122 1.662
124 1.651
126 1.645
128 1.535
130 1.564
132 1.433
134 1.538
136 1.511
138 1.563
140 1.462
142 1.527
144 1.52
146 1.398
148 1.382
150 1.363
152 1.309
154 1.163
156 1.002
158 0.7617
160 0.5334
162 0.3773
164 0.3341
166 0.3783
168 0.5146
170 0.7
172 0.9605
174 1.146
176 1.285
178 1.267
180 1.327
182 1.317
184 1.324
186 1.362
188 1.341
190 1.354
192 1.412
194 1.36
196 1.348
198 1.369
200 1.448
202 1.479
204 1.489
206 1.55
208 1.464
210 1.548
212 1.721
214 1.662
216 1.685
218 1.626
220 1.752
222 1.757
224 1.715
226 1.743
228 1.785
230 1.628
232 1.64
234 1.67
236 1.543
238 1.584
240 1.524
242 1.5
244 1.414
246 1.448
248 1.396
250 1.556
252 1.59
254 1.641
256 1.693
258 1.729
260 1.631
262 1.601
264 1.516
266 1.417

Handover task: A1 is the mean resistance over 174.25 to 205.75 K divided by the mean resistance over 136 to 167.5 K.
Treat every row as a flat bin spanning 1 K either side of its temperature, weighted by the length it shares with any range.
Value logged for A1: 1.3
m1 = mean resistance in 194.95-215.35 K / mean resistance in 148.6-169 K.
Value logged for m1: 1.9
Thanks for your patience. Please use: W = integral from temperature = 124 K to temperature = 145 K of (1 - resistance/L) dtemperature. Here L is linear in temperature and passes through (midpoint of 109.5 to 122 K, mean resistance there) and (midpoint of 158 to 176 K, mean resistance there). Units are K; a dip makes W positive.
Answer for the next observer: -4.2 K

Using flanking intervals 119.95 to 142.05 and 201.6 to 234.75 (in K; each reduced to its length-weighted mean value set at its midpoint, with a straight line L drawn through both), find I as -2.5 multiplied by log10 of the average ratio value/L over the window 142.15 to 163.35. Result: 0.41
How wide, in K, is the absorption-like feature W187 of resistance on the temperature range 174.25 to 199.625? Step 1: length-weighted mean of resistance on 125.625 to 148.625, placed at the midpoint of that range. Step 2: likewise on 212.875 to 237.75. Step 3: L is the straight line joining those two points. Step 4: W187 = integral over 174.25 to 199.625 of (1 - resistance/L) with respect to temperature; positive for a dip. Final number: 4.3 K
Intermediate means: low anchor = 1.5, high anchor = 1.68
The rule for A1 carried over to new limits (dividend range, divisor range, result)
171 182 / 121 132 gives 0.76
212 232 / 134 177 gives 1.60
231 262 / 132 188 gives 1.39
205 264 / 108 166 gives 1.19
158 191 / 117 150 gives 0.63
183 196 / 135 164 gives 1.16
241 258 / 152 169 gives 2.29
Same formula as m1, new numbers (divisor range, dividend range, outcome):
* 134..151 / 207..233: 1.14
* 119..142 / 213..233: 1.09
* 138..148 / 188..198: 0.93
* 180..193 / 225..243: 1.20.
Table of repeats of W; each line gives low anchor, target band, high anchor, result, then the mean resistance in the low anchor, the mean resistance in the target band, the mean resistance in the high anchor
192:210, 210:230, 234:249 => -3.2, 1.44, 1.7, 1.5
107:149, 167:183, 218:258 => 5.3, 1.57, 1.06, 1.61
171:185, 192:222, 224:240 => -1.6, 1.23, 1.54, 1.65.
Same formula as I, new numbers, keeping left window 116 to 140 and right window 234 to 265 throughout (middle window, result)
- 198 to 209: 0.07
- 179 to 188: 0.18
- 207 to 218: -0.04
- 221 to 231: -0.11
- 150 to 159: 0.40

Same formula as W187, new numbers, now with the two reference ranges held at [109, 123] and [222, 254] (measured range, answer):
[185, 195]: 1.5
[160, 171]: 7.8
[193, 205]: 1.4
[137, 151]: 1.5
